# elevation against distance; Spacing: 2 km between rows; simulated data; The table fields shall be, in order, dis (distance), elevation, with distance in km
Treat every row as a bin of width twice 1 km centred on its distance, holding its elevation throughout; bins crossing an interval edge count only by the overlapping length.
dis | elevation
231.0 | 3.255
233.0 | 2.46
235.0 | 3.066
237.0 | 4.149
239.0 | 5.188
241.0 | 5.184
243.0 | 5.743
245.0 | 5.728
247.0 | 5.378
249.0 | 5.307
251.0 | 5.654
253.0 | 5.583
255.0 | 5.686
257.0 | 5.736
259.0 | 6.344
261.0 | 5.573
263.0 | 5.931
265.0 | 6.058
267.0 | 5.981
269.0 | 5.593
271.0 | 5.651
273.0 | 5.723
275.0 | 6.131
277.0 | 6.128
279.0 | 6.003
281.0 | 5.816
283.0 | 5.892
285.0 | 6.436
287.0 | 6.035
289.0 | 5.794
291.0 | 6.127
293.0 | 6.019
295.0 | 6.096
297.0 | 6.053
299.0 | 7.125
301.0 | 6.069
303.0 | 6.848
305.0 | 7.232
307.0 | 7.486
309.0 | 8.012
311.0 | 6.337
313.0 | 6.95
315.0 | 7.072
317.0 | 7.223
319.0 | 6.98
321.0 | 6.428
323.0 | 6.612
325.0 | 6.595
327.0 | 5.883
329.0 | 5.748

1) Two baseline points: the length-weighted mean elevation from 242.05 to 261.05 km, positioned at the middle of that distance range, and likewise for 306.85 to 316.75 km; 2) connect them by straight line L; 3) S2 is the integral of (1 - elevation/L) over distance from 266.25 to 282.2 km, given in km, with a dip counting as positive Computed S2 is 0.9 km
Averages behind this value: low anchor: 5.68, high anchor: 7.15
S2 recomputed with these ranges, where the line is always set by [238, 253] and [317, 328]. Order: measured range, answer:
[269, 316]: -1.77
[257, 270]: -0.41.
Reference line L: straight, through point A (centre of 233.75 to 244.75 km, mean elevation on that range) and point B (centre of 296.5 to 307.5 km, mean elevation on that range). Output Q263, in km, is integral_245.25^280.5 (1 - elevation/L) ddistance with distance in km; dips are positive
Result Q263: -2.0 km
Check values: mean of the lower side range 4.69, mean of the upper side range 6.81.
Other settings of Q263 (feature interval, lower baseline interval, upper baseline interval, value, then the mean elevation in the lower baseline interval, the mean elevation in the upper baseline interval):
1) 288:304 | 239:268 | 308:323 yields 0.7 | 5.69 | 6.97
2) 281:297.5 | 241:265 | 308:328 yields 0.7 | 5.69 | 6.81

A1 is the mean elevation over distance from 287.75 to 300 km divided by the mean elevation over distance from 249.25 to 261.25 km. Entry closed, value 1.1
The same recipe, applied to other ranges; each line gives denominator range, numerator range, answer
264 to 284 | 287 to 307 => 1.09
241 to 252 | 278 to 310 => 1.17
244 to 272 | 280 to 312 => 1.13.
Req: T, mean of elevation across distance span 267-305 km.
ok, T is 6.11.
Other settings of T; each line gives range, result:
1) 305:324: 7.02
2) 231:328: 5.95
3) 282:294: 6.05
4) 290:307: 6.51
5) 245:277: 5.77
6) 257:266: 5.95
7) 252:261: 5.81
